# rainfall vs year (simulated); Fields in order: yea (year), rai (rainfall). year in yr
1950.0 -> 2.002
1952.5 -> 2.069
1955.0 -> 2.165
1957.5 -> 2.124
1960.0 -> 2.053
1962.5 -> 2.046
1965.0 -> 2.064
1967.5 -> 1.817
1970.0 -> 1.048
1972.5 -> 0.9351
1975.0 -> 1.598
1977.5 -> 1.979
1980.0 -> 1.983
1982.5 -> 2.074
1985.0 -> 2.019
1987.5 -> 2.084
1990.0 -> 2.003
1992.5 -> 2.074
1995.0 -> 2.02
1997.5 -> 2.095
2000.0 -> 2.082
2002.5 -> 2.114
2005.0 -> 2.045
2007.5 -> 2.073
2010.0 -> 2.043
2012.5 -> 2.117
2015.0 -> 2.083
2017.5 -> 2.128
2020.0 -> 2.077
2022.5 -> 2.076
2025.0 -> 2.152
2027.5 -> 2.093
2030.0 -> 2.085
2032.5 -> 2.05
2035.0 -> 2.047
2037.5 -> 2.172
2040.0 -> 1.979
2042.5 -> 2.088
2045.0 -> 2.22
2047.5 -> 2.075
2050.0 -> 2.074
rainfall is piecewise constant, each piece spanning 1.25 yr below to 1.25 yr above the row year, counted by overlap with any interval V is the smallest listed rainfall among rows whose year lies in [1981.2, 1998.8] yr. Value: 2.003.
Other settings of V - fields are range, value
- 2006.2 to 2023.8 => 2.043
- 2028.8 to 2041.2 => 1.979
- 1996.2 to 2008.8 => 2.045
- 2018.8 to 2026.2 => 2.076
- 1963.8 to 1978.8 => 0.9351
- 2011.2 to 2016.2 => 2.083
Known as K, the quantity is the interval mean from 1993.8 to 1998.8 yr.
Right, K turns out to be 2.06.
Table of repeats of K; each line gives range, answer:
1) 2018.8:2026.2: 2.1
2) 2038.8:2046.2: 2.1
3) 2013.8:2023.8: 2.09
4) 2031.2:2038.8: 2.09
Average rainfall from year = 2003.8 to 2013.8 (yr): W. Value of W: 2.07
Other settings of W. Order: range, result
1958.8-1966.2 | 2.05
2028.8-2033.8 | 2.07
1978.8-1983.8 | 2.03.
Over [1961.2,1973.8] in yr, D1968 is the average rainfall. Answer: 1.58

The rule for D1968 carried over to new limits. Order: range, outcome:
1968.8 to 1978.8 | 1.39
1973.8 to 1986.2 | 1.93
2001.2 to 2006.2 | 2.08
